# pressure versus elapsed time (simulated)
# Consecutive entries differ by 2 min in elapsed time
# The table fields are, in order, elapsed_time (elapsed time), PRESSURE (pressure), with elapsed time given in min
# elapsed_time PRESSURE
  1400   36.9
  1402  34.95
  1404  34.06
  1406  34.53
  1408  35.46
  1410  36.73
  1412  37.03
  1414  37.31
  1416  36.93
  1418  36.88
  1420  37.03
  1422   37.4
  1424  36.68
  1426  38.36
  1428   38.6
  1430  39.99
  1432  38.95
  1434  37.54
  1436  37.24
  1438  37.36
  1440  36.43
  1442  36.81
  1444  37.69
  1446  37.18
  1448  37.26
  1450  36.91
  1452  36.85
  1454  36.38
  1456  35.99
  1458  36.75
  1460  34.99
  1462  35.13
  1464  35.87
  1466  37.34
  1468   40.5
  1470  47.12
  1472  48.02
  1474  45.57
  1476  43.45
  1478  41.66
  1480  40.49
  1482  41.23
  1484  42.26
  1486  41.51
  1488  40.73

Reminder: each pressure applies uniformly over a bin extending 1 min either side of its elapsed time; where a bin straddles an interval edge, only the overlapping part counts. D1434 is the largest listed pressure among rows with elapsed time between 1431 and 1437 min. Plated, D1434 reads 38.95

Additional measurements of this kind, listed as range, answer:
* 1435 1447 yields 37.69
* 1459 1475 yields 48.02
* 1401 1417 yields 37.31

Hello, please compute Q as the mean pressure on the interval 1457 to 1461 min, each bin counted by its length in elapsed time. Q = 35.9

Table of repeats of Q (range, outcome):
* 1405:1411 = 35.6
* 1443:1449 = 37.4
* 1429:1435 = 38.8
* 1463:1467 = 36.6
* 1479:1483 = 40.9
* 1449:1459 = 36.6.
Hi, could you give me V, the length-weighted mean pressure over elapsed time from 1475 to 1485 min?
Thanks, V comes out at 41.8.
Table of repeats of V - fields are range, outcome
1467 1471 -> 43.8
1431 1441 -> 37.5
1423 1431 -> 38.4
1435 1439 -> 37.3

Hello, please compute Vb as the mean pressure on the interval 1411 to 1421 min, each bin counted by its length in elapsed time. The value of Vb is 37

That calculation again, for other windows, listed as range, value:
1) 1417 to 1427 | 37.3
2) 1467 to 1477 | 44.9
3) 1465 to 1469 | 38.9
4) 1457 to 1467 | 36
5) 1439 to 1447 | 37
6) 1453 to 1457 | 36.2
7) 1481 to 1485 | 41.7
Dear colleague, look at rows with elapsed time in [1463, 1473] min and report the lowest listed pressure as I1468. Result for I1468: 35.87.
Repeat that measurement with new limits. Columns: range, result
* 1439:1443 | 36.43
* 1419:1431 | 36.68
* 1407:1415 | 35.46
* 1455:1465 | 34.99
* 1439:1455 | 36.38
